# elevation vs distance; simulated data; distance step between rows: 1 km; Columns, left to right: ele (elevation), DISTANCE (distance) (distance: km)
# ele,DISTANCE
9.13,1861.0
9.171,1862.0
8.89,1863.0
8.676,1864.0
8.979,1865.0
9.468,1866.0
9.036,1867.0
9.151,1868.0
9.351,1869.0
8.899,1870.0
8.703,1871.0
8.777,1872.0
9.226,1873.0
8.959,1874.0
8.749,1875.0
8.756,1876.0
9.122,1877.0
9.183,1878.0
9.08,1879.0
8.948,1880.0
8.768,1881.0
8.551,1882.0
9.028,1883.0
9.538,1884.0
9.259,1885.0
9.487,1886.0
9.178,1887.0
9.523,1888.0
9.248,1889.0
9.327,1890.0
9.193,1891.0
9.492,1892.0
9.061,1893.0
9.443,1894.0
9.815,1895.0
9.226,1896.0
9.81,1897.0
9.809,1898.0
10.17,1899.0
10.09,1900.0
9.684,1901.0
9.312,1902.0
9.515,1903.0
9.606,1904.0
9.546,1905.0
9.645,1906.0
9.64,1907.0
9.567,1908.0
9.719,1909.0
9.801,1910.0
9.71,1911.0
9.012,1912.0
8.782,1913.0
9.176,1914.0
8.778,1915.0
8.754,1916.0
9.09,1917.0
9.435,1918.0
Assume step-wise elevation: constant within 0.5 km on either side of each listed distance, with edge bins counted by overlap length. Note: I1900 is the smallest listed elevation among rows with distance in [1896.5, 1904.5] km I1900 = 9.312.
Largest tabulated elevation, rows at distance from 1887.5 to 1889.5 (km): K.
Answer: 9.523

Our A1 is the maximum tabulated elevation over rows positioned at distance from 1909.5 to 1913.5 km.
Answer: 9.801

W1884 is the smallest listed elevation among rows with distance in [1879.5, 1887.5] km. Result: 8.551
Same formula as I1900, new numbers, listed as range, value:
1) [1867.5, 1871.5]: 8.703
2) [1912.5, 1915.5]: 8.778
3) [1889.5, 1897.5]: 9.061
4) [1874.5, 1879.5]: 8.749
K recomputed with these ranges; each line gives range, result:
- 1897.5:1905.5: 10.17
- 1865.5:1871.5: 9.468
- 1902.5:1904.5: 9.606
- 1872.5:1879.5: 9.226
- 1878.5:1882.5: 9.08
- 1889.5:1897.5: 9.815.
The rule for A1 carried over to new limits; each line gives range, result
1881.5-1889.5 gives 9.538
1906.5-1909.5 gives 9.719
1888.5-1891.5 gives 9.327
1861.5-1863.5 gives 9.171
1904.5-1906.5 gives 9.645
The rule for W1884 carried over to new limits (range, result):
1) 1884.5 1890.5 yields 9.178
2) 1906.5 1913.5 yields 8.782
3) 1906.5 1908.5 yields 9.567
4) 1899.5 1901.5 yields 9.684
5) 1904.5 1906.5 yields 9.546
